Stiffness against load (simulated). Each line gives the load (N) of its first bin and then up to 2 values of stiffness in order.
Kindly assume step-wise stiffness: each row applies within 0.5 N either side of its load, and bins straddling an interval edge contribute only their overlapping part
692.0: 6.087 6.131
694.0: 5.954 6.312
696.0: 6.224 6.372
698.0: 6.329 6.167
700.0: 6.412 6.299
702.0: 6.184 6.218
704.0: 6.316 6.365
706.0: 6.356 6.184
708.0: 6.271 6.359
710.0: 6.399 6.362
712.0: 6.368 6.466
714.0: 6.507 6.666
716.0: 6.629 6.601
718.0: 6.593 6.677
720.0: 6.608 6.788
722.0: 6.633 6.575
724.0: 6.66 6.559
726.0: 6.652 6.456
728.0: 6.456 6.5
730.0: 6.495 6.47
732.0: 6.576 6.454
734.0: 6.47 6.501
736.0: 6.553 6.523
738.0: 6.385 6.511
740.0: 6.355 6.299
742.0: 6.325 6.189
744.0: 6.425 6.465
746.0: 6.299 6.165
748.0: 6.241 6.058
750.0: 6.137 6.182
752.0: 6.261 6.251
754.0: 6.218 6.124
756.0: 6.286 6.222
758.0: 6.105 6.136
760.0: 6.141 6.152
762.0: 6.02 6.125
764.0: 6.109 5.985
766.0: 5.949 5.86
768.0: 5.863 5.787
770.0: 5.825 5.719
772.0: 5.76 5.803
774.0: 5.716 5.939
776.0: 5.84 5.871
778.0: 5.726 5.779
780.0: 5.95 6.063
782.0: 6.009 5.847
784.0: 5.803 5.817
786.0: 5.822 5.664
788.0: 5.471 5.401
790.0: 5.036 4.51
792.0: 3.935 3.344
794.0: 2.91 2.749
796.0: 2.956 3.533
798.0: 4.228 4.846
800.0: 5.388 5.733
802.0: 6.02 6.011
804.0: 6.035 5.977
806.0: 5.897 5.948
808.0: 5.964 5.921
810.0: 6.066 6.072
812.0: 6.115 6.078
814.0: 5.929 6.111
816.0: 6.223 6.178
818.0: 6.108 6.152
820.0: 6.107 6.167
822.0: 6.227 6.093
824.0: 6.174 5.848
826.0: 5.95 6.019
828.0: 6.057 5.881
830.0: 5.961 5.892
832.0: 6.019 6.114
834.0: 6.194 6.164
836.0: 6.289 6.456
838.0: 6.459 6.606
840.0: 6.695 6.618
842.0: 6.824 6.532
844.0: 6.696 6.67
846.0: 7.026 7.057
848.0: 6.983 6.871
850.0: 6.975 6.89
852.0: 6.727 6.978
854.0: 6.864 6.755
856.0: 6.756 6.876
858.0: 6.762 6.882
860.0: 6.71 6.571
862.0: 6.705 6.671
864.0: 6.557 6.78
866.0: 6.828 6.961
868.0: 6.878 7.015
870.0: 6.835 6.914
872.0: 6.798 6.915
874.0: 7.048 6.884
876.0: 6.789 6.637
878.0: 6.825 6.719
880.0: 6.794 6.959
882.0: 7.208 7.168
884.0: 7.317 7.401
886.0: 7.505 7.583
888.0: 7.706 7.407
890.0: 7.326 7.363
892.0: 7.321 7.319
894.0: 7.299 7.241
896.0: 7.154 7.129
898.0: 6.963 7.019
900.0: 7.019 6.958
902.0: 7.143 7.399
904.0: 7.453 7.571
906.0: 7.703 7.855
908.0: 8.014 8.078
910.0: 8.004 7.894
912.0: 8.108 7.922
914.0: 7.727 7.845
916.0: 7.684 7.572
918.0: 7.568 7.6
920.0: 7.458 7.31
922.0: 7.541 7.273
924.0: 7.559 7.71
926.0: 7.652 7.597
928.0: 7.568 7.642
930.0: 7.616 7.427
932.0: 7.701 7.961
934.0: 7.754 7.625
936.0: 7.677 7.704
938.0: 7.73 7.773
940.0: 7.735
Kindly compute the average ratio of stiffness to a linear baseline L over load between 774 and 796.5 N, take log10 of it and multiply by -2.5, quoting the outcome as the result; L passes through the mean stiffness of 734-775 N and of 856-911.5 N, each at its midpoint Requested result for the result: 0.24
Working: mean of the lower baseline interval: 6.15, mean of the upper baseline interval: 7.14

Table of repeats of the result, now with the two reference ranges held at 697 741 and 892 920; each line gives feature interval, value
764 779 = 0.16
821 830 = 0.17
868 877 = 0.07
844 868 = 0.06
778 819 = 0.27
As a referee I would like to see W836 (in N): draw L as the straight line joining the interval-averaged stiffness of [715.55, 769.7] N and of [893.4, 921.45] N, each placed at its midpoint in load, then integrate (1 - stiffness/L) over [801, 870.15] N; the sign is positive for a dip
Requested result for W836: 6.0 N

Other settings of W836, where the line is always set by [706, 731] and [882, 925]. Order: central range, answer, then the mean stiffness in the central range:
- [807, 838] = 4.3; 6.09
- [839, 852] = 0.7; 6.81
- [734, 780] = 4.1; 6.12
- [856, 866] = 0.7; 6.73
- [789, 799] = 4.5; 3.83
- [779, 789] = 1.5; 5.8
